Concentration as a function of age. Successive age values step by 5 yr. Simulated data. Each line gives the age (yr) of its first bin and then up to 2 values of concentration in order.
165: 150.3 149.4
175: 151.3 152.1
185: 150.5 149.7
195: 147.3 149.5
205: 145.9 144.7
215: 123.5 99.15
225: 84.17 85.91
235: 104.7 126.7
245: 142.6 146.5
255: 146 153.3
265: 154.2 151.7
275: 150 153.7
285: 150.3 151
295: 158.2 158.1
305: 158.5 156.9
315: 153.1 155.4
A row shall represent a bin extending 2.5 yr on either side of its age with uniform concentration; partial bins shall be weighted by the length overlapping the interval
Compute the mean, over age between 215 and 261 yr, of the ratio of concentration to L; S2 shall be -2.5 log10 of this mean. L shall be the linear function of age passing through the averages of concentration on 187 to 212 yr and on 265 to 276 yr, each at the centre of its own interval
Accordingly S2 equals 0.24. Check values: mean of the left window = 148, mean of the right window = 152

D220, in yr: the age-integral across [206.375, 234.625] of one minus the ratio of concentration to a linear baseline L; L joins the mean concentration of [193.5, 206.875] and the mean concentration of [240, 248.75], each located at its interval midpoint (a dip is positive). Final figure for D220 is 6.9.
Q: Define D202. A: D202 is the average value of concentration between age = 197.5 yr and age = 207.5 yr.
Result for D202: 148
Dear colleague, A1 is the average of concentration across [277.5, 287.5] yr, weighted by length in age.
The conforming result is 152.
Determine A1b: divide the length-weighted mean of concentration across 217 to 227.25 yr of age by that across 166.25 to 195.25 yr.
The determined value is 0.62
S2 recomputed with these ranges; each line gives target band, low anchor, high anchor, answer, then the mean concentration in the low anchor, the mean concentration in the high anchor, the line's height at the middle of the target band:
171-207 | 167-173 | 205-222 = -0.08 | 150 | 127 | 140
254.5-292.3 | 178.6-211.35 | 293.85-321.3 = 0.02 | 149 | 157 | 154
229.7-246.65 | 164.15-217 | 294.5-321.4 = 0.27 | 147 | 157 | 151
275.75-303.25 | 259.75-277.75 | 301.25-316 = 0.00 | 152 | 157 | 155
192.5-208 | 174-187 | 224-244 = -0.10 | 151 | 105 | 134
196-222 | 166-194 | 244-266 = 0.12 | 150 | 149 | 150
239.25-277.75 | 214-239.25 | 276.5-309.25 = -0.17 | 99.9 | 155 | 126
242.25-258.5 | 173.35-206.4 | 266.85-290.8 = 0.04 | 150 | 151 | 151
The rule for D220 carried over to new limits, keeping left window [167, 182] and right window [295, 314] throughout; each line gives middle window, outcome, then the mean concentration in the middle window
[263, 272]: 0.2 yr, 153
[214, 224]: 3.1 yr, 105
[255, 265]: 0.2 yr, 152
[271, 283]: 0.3 yr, 152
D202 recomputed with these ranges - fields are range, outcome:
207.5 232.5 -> 107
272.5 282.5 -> 152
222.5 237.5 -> 91.6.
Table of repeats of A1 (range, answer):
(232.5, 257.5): 133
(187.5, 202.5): 149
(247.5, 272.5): 150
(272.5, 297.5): 153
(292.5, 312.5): 158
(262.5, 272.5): 153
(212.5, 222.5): 111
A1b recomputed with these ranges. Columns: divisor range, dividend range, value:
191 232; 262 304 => 1.24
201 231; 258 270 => 1.31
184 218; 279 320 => 1.08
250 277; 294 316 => 1.04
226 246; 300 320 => 1.41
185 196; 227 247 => 0.76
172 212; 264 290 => 1.02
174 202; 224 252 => 0.77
